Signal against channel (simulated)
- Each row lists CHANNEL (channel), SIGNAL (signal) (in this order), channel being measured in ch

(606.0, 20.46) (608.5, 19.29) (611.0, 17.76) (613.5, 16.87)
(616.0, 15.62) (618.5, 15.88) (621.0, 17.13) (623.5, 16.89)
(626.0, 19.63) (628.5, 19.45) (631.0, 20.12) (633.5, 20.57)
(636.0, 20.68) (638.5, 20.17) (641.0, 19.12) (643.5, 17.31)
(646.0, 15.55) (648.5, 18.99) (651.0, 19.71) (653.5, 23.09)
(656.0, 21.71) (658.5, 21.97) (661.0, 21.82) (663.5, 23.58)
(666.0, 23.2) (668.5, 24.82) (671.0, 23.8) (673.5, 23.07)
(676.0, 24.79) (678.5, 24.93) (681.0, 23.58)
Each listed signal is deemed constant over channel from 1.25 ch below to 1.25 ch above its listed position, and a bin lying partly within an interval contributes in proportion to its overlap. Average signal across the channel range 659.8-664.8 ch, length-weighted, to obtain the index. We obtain 22.7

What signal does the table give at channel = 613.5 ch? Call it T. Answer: 16.87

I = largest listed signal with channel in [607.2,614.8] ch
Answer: 19.29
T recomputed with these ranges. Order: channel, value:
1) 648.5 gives 18.99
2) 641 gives 19.12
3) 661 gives 21.82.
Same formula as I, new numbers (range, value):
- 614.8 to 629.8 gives 19.63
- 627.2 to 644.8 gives 20.68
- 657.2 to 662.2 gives 21.97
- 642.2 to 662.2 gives 23.09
